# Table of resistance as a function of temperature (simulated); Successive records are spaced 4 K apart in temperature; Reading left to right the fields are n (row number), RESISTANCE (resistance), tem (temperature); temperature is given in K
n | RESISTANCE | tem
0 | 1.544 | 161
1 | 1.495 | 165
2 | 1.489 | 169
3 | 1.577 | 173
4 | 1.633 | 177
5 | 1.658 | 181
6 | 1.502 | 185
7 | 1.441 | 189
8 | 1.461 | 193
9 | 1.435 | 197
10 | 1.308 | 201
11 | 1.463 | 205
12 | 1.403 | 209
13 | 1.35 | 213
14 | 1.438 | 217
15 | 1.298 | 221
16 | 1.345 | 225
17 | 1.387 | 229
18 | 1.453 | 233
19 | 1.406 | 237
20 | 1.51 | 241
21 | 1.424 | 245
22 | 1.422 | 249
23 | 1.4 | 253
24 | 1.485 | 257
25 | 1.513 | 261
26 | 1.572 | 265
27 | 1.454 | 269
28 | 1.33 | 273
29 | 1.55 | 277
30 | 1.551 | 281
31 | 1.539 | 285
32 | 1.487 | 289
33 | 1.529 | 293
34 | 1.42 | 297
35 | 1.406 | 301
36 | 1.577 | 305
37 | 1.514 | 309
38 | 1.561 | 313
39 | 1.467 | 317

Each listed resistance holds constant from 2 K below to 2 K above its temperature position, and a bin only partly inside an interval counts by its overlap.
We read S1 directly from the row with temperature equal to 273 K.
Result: 1.33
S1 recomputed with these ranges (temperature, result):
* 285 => 1.539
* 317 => 1.467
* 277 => 1.55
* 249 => 1.422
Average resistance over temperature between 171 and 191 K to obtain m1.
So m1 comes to 1.56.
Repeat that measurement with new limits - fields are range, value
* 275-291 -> 1.53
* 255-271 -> 1.51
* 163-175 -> 1.52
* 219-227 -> 1.32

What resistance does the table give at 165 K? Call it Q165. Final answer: 1.495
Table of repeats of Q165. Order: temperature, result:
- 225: 1.345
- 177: 1.633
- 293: 1.529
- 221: 1.298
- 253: 1.4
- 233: 1.453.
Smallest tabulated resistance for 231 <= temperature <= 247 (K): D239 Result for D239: 1.406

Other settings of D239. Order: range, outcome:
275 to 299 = 1.42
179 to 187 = 1.502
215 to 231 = 1.298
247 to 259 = 1.4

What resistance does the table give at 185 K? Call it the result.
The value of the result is 1.502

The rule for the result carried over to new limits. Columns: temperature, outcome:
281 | 1.551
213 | 1.35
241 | 1.51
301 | 1.406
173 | 1.577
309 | 1.514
